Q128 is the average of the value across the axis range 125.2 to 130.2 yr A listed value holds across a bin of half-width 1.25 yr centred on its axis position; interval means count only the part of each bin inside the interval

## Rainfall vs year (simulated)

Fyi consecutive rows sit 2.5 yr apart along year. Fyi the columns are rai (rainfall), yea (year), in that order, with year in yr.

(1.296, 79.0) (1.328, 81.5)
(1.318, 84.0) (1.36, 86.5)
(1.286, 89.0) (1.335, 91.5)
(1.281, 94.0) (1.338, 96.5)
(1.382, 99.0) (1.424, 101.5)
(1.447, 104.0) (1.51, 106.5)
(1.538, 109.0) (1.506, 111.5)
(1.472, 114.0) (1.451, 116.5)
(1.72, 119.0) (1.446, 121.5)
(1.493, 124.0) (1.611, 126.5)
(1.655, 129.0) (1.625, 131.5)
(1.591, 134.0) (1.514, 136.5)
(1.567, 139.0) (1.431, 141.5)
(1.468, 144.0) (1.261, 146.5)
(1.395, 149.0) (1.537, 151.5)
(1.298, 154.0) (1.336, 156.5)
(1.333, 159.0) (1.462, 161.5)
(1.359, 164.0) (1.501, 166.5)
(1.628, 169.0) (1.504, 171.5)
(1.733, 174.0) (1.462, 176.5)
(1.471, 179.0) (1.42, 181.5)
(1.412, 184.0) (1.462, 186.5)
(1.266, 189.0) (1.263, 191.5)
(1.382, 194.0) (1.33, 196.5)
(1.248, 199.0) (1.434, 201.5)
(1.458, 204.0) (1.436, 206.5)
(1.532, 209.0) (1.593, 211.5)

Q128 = 1.63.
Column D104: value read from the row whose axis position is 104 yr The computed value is 1.447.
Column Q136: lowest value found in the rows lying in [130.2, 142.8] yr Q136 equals 1.431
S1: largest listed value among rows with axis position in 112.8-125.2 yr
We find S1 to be 1.72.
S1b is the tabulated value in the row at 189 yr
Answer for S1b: 1.266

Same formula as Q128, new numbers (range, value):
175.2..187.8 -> 1.45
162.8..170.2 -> 1.5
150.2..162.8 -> 1.39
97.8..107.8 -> 1.44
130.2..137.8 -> 1.58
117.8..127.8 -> 1.57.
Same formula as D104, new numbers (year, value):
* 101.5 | 1.424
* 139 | 1.567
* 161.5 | 1.462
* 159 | 1.333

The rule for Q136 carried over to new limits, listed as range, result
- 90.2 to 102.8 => 1.281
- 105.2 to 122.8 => 1.446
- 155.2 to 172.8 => 1.333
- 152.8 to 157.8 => 1.298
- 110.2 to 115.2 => 1.472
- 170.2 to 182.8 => 1.42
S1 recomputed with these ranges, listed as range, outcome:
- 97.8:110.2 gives 1.538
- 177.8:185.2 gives 1.471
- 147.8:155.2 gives 1.537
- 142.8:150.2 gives 1.468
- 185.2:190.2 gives 1.462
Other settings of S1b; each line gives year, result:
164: 1.359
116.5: 1.451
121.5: 1.446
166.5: 1.501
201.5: 1.434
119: 1.72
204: 1.458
